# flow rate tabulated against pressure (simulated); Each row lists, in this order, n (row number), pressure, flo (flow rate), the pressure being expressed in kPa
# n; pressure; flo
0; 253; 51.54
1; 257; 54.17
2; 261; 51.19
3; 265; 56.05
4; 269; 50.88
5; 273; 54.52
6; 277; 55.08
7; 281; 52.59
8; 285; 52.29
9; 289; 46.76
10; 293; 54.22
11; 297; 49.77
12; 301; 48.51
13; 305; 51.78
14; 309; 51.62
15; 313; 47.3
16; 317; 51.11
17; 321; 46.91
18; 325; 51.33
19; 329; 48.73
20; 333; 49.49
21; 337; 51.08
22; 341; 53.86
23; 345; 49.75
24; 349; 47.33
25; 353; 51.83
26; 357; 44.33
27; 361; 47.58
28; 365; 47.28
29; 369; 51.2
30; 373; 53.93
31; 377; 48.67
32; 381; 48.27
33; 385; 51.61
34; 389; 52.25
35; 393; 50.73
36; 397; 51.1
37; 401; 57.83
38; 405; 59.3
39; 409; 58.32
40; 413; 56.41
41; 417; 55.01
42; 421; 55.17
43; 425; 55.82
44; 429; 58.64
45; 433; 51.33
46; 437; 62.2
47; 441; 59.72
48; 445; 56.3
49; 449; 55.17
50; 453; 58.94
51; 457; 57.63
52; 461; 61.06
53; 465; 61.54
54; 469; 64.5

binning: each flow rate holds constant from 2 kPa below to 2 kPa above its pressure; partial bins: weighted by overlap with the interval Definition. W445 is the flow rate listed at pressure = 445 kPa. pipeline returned 56.3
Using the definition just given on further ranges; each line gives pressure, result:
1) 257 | 54.17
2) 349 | 47.33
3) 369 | 51.2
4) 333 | 49.49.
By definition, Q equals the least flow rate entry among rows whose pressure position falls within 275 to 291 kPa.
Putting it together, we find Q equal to 46.76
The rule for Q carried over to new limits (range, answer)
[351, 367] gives 44.33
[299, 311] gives 48.51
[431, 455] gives 51.33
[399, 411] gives 57.83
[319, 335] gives 46.91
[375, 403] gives 48.27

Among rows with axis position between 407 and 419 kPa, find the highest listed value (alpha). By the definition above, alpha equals 58.32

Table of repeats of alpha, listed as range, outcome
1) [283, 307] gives 54.22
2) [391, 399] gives 51.1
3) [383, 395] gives 52.25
